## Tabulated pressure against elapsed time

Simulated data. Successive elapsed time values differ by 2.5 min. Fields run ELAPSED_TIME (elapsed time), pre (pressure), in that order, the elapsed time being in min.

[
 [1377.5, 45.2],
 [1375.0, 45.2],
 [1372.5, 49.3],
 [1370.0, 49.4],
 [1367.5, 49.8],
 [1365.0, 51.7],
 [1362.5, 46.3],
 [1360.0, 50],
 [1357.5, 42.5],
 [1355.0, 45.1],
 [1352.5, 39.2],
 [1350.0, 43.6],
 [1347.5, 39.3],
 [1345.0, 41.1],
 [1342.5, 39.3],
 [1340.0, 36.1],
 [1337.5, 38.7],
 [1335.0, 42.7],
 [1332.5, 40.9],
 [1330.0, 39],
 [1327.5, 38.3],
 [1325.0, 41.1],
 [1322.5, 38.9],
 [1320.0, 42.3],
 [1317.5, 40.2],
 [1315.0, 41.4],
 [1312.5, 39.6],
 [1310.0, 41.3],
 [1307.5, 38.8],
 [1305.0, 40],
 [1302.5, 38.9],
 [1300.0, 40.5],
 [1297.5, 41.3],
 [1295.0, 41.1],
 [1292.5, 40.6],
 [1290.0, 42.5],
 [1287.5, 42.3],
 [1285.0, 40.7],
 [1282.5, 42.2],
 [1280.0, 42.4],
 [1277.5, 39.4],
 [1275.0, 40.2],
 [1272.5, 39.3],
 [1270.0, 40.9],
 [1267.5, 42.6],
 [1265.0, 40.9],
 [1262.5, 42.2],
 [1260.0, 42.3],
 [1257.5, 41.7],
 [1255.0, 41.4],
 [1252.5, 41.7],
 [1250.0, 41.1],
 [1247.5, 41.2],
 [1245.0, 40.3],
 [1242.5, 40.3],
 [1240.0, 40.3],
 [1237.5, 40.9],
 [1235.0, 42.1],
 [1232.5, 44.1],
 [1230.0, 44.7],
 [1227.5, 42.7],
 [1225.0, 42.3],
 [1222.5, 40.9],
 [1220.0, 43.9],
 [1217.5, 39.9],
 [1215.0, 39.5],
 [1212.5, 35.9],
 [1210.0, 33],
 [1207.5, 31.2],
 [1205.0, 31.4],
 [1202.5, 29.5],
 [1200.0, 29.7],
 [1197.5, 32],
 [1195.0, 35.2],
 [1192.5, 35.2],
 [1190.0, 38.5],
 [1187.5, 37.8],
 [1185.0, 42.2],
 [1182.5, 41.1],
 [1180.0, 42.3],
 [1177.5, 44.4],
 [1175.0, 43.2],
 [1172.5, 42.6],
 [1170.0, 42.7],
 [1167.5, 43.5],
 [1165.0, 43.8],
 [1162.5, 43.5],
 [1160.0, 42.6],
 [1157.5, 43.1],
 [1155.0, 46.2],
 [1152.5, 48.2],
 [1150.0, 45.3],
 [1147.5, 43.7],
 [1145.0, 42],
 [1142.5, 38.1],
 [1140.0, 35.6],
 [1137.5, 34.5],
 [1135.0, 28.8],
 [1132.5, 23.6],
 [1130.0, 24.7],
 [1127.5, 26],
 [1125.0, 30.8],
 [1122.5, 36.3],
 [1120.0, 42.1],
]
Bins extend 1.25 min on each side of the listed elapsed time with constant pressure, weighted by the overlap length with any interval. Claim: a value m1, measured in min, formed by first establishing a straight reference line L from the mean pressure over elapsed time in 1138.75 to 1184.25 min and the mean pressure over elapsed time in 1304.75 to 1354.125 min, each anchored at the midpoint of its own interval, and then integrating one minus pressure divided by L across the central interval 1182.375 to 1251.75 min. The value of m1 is 5.79 min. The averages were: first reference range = 42.9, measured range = 38.4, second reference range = 40.1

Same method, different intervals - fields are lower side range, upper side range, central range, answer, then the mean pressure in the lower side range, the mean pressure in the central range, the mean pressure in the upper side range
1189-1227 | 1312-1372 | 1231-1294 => -4.5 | 36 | 41.4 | 42.5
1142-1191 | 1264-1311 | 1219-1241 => -0.3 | 42.8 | 42.4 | 40.8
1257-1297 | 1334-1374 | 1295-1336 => 2.2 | 41.3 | 40.3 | 44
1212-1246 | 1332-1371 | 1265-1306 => 1.4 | 41.4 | 40.9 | 43.5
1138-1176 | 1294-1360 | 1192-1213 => 4.9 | 42.8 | 32.4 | 40.6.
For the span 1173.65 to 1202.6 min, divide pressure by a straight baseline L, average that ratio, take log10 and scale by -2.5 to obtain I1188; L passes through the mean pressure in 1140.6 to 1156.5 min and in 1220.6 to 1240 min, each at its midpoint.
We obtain 0.14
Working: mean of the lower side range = 43.6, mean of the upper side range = 42.4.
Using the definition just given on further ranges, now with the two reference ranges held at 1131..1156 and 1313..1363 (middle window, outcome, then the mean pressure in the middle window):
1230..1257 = -0.04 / 41.5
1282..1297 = -0.03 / 41.5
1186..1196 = 0.06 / 36.9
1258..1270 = -0.05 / 41.9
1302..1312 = 0.03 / 39.8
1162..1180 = -0.12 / 43.3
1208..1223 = 0.03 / 38.4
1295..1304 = 0.01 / 40.3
